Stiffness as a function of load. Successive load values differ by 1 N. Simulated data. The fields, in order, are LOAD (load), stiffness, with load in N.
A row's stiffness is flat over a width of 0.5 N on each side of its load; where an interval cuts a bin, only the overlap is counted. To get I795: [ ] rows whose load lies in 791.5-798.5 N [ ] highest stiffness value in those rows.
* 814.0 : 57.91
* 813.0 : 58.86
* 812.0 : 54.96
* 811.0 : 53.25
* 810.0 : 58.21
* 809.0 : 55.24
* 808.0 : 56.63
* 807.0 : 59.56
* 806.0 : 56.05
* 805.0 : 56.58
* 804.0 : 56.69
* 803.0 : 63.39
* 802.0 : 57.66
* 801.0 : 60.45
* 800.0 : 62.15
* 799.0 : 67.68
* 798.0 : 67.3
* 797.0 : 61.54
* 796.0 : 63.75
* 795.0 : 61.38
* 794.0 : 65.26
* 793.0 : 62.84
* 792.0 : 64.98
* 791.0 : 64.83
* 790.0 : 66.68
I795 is 67.3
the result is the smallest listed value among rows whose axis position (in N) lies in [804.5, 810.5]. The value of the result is 55.24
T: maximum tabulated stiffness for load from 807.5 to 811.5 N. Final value 58.21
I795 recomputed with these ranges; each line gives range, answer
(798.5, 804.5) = 67.68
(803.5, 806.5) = 56.69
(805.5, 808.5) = 59.56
